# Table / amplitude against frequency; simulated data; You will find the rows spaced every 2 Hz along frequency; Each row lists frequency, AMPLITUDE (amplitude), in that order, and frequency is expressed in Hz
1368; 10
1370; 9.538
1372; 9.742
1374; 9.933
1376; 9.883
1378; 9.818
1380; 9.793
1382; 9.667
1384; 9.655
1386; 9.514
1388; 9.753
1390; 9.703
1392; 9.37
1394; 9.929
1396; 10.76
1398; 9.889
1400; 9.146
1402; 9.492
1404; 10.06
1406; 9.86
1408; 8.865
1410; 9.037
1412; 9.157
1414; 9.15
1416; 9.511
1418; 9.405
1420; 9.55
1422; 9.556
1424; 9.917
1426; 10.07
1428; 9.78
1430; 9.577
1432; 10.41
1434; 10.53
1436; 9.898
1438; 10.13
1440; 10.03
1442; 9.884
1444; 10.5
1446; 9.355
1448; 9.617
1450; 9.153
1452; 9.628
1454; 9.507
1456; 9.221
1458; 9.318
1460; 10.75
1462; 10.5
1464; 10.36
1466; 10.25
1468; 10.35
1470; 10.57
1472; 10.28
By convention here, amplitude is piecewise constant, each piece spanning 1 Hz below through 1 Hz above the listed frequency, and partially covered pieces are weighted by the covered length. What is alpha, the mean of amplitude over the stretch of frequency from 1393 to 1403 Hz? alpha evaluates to 9.84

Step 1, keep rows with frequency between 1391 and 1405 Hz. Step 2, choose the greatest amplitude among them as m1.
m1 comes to 10.76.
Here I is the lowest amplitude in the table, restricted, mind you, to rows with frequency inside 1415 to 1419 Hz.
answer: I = 9.405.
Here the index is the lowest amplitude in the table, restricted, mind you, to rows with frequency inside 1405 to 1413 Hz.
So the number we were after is 8.865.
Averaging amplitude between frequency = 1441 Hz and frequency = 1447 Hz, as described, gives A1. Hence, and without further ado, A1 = 9.91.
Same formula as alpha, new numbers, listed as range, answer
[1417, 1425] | 9.61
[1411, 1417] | 9.27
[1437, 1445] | 10.1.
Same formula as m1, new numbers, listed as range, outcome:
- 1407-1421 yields 9.55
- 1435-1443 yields 10.13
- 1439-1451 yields 10.5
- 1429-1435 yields 10.53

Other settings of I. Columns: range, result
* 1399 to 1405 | 9.146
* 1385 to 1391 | 9.514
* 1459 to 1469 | 10.25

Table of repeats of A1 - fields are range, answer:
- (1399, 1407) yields 9.64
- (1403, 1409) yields 9.6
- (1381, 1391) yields 9.66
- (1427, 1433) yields 9.92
